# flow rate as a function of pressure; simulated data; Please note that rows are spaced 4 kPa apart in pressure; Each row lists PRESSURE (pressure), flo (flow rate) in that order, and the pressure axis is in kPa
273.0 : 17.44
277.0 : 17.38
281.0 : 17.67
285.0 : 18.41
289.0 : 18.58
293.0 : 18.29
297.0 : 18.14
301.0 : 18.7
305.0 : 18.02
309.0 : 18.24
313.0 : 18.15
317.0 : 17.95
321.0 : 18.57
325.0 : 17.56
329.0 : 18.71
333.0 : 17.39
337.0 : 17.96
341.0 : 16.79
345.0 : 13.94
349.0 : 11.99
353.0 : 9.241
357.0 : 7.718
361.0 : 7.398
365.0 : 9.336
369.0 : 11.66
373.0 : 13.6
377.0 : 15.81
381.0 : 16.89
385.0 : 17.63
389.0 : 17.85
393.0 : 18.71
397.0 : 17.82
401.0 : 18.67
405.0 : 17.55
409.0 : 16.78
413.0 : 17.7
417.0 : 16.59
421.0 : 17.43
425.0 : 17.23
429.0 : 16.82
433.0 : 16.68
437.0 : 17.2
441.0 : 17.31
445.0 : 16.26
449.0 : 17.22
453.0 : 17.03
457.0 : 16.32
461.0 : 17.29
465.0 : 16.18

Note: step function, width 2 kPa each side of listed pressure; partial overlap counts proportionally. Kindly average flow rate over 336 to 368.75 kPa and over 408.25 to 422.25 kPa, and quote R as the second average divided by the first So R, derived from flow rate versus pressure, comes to 1.48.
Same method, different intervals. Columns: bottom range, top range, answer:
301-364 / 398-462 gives 1.12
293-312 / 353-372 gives 0.51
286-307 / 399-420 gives 0.95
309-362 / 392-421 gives 1.16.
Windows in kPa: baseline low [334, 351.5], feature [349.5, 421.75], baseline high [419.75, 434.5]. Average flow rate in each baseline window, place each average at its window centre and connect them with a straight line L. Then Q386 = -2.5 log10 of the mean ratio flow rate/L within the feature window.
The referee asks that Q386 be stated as 0.10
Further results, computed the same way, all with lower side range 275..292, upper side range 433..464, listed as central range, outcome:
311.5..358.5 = 0.14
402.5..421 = 0.00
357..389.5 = 0.30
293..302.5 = -0.03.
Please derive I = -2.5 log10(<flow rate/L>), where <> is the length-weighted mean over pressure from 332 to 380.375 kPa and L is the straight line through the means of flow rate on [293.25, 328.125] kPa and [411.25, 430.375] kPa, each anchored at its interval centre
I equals 0.36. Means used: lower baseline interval 18.2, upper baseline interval 17.2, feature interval 12.8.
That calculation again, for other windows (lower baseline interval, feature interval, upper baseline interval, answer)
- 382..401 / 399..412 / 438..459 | 0.004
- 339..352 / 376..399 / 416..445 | -0.139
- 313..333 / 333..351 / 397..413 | 0.169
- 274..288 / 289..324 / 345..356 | -0.195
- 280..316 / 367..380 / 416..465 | 0.250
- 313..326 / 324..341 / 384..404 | 0.018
